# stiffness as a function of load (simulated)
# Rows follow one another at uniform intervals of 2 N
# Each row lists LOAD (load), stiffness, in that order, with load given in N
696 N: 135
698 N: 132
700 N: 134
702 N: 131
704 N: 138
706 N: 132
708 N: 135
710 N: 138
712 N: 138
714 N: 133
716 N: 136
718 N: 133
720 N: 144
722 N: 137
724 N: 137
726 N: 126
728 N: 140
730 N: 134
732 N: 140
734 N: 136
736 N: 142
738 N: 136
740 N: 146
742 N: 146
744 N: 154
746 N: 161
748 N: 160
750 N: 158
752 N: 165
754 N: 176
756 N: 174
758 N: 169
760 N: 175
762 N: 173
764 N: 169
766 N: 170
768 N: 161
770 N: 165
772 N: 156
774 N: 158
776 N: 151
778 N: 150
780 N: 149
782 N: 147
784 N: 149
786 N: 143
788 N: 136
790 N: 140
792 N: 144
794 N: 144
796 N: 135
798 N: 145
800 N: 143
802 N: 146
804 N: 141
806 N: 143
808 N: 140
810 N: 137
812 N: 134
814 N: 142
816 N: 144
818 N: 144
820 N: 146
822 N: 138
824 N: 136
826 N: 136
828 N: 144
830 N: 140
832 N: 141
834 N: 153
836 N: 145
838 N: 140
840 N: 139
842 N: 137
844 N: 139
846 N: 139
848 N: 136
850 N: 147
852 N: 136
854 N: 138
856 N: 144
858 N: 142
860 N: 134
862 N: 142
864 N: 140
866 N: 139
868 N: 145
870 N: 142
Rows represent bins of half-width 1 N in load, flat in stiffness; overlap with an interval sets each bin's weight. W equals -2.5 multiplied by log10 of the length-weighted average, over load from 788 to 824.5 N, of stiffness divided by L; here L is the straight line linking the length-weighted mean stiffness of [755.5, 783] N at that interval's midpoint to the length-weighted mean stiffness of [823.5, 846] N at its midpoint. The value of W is 0.07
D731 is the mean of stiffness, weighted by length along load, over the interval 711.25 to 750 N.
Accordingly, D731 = 141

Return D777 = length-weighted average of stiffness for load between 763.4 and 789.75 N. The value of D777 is 154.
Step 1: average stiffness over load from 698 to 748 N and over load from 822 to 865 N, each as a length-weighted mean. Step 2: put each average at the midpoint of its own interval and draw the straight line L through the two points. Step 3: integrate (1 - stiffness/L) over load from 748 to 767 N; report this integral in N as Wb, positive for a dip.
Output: -4.10 N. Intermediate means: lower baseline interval 139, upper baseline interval 140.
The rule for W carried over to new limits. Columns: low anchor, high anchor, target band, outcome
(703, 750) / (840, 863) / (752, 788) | -0.146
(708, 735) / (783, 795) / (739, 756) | -0.149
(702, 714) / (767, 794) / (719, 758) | -0.052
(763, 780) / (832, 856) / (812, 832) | 0.044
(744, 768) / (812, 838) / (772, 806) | 0.071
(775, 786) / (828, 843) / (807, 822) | 0.030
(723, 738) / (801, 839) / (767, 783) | -0.116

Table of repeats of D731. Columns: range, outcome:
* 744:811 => 154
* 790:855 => 141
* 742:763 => 166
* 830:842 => 143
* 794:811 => 141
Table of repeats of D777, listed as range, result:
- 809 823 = 141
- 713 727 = 135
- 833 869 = 141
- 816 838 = 142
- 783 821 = 142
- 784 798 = 141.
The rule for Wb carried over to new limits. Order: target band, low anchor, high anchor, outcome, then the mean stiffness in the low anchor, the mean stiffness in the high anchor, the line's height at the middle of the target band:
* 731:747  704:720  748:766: 1.11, 136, 169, 156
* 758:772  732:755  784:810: -1.88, 152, 142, 148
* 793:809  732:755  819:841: 0.34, 152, 142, 145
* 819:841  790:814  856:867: -0.18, 141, 140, 140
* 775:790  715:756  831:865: -0.23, 146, 141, 144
